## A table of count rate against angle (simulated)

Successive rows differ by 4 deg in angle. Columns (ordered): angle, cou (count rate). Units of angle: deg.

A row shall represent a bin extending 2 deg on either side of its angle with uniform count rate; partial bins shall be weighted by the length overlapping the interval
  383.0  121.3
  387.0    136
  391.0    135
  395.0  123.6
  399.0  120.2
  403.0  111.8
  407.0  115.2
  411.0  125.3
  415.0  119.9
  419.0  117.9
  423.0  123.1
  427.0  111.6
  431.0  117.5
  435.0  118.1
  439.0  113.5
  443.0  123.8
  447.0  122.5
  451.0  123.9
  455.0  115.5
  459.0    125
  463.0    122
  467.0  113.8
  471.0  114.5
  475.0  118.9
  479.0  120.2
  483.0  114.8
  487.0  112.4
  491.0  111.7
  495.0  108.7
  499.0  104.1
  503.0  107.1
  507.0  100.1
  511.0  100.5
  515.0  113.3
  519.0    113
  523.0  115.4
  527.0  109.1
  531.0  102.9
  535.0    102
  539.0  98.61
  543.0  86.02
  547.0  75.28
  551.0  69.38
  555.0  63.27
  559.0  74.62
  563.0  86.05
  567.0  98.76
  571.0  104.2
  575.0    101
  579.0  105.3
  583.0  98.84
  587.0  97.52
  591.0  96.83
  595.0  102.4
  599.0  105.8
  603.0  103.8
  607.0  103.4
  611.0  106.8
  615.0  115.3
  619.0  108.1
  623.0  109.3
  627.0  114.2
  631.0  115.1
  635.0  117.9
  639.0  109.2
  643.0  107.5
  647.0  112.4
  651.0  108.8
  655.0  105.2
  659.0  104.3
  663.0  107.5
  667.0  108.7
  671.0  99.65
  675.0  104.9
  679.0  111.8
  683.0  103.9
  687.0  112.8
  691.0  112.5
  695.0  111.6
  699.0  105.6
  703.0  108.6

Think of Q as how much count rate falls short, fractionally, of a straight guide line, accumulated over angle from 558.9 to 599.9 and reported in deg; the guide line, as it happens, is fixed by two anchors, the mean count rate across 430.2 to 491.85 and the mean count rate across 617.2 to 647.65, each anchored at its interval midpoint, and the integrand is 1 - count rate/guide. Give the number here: 5.6 deg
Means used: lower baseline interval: 118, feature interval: 98.2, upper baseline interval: 112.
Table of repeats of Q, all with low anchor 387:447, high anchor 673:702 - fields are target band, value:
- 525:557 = 7.5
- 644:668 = 0.6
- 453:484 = 0.0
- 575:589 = 1.6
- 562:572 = 1.5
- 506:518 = 1.1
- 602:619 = 0.7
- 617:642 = -0.2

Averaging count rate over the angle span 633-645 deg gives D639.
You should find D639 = 112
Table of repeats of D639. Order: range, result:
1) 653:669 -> 106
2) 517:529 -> 112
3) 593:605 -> 104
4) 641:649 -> 110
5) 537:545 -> 92.3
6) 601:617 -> 107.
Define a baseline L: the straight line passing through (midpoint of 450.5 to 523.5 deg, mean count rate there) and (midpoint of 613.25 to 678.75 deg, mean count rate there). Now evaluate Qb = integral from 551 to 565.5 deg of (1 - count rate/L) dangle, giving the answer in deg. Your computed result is 4.8 deg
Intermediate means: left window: 113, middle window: 74.8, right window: 109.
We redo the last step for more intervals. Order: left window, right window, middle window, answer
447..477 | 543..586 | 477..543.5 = -2.0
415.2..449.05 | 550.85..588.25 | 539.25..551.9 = 2.0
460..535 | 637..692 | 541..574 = 8.2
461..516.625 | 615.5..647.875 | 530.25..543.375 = 1.6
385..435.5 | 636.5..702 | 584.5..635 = 1.9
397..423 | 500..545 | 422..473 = -2.2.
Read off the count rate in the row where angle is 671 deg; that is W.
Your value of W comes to 99.65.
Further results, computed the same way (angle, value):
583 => 98.84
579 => 105.3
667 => 108.7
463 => 122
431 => 117.5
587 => 97.52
